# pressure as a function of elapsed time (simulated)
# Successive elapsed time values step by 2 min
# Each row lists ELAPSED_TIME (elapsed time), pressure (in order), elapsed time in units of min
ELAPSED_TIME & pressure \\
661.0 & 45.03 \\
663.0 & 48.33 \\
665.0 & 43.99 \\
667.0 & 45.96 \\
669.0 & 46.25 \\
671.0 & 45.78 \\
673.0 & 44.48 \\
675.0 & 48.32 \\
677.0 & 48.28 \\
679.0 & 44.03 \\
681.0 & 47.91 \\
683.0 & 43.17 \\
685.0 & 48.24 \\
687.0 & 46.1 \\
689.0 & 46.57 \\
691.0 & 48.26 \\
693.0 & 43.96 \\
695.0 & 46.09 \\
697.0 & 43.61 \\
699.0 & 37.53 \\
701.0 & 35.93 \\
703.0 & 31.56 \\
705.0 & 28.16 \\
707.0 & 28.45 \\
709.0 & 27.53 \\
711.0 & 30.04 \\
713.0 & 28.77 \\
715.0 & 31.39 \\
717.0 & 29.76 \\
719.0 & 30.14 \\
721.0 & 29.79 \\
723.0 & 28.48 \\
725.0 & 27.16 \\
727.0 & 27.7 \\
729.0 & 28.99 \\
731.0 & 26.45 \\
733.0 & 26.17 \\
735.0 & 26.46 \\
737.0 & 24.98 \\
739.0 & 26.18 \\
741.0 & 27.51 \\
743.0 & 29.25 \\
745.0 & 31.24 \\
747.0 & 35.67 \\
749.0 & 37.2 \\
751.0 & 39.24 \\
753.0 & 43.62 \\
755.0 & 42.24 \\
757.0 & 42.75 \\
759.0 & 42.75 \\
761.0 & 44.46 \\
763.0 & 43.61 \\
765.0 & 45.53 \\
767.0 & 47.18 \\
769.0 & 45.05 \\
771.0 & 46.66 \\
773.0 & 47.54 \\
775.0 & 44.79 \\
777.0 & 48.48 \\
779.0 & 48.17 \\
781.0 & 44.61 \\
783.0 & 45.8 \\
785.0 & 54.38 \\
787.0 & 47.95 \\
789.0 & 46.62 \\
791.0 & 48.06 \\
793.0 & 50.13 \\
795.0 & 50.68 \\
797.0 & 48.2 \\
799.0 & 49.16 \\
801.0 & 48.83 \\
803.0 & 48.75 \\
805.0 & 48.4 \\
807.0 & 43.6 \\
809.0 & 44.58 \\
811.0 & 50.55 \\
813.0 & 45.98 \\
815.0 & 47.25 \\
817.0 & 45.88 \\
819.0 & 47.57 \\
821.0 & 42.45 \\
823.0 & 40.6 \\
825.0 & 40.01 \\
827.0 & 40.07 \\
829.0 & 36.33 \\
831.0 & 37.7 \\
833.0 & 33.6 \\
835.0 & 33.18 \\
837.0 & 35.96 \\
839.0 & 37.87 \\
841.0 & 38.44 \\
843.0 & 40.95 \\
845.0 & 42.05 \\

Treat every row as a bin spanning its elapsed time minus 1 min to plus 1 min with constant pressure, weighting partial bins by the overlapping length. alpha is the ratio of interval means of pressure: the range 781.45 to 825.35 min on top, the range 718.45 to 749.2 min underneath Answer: 1.64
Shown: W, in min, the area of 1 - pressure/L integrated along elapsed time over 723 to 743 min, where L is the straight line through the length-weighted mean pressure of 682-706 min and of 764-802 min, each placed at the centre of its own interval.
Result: 7.8 min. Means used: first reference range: 41.6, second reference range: 47.8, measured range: 27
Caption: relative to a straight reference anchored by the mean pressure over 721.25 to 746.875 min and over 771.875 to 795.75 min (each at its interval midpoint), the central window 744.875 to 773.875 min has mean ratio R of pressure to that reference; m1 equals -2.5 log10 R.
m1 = -0.12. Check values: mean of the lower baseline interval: 27.9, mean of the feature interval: 42.6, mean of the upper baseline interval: 48.1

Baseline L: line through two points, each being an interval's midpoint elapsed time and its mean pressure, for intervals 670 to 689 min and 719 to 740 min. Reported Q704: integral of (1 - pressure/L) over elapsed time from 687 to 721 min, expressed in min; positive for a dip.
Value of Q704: 1.5 min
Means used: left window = 46.3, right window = 27.4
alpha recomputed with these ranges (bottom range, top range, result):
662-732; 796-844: 1.12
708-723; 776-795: 1.64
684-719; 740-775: 1.10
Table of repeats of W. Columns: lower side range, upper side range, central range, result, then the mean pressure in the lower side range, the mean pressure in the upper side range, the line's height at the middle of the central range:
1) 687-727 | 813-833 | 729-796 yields -4.6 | 34.5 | 41.8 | 38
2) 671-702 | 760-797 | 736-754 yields 5.3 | 44.9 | 47.2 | 46.4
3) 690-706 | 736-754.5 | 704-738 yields 7.5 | 39.4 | 33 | 36.3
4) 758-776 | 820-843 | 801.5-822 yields -3.2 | 45.3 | 38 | 40.2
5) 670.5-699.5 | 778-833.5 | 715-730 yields 5.5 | 45.6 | 45.7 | 45.6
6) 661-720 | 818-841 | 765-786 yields -4.2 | 40.4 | 38.7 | 39.3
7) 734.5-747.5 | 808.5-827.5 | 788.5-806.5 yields -3.7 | 28.6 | 44.6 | 40.3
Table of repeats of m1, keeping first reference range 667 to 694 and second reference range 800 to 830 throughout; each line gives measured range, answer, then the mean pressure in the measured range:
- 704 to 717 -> 0.495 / 29.1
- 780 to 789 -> -0.069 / 48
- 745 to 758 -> 0.154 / 39.4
